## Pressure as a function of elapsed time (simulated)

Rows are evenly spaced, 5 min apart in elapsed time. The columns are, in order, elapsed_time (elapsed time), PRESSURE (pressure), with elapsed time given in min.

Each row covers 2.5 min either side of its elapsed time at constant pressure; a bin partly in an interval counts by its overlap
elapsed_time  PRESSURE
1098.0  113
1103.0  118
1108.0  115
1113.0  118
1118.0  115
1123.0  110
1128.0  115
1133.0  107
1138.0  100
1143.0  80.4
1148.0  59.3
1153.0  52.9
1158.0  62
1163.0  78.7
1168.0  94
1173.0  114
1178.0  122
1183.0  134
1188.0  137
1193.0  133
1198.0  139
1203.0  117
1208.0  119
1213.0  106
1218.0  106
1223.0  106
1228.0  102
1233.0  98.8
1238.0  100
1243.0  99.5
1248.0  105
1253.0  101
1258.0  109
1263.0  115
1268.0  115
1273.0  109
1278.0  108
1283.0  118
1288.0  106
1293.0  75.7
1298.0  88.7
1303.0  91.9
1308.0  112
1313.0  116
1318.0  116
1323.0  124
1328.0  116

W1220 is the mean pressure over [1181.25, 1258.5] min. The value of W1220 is 113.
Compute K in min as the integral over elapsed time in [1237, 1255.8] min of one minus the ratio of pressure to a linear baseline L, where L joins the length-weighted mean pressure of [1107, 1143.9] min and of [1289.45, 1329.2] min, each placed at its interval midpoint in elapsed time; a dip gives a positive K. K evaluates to 0.8 min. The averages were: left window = 108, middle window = 102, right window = 105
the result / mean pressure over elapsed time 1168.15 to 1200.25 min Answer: 127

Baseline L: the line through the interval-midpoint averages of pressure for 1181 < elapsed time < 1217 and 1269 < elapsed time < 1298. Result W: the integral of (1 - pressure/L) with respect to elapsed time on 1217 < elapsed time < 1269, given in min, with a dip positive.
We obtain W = 3.9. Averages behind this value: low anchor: 125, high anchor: 103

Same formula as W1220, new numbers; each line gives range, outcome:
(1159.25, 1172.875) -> 88.9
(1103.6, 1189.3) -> 101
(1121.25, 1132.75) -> 112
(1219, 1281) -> 106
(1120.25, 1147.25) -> 99.8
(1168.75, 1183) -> 118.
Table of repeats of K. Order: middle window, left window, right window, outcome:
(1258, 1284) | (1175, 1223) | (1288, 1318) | -1.4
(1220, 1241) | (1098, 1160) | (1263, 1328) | 0.3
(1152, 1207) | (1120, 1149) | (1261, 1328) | -4.8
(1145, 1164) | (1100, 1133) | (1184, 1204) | 9.4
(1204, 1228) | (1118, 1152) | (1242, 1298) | -1.9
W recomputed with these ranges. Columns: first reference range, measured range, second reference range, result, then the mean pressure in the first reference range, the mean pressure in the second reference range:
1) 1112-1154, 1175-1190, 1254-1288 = -4.24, 96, 111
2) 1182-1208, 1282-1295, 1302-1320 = 1.77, 131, 110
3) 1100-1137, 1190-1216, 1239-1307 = -3.57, 113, 103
